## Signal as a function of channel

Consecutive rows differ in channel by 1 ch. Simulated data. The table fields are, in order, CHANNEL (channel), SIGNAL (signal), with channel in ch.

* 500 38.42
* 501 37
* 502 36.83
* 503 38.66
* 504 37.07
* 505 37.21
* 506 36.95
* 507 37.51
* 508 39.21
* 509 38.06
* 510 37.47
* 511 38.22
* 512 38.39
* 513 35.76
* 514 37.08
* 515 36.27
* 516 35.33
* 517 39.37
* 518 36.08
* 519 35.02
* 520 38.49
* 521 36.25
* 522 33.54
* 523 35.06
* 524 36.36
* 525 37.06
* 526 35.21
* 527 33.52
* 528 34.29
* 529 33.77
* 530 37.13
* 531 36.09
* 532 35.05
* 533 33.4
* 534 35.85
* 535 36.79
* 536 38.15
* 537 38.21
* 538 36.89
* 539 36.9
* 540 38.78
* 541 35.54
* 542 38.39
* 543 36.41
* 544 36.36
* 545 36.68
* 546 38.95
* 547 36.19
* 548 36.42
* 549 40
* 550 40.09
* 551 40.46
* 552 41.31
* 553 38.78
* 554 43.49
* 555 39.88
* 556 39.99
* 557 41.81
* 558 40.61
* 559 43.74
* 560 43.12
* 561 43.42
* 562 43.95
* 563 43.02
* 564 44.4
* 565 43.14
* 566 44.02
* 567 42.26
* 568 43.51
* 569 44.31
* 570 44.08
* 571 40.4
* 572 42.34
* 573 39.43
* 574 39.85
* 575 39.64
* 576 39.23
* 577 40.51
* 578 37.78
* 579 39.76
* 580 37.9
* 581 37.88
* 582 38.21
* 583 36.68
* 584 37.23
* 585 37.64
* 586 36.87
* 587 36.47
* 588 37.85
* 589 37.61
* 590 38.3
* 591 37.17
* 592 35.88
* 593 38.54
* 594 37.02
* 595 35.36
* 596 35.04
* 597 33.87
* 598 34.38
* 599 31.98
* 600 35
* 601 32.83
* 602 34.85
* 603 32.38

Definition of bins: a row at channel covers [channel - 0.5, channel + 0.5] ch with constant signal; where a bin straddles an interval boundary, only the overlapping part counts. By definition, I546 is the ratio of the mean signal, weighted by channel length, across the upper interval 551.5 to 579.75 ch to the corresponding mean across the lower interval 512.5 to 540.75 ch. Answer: 1.2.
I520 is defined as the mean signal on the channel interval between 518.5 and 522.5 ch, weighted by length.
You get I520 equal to 35.8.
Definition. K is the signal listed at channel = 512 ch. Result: 38.39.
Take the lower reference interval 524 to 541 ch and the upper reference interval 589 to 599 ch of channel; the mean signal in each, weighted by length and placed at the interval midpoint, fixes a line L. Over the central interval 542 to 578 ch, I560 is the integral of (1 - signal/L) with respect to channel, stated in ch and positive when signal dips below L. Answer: -4.8 ch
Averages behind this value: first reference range 36.1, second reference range 36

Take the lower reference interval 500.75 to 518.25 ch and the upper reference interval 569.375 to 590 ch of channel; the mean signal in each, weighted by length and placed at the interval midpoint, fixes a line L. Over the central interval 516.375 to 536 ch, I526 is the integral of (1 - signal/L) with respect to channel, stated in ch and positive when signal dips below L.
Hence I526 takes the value 1.0 ch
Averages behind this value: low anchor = 37.4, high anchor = 38.9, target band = 35.8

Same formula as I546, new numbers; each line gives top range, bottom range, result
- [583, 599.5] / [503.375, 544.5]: 0.99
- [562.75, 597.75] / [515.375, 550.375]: 1.07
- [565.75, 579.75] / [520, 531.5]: 1.16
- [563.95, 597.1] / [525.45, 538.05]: 1.10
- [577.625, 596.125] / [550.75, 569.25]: 0.88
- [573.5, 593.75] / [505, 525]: 1.03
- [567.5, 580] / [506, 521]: 1.09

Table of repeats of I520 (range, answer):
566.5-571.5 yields 42.9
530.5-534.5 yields 35.1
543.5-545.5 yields 36.5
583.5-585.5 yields 37.4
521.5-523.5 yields 34.3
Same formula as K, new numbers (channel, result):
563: 43.02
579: 39.76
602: 34.85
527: 33.52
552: 41.31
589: 37.61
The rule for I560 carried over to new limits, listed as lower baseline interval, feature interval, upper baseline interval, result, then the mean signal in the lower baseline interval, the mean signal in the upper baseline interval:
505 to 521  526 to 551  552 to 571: 2.1 ch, 37.2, 42.5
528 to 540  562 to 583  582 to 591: -2.3 ch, 36.2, 37.4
